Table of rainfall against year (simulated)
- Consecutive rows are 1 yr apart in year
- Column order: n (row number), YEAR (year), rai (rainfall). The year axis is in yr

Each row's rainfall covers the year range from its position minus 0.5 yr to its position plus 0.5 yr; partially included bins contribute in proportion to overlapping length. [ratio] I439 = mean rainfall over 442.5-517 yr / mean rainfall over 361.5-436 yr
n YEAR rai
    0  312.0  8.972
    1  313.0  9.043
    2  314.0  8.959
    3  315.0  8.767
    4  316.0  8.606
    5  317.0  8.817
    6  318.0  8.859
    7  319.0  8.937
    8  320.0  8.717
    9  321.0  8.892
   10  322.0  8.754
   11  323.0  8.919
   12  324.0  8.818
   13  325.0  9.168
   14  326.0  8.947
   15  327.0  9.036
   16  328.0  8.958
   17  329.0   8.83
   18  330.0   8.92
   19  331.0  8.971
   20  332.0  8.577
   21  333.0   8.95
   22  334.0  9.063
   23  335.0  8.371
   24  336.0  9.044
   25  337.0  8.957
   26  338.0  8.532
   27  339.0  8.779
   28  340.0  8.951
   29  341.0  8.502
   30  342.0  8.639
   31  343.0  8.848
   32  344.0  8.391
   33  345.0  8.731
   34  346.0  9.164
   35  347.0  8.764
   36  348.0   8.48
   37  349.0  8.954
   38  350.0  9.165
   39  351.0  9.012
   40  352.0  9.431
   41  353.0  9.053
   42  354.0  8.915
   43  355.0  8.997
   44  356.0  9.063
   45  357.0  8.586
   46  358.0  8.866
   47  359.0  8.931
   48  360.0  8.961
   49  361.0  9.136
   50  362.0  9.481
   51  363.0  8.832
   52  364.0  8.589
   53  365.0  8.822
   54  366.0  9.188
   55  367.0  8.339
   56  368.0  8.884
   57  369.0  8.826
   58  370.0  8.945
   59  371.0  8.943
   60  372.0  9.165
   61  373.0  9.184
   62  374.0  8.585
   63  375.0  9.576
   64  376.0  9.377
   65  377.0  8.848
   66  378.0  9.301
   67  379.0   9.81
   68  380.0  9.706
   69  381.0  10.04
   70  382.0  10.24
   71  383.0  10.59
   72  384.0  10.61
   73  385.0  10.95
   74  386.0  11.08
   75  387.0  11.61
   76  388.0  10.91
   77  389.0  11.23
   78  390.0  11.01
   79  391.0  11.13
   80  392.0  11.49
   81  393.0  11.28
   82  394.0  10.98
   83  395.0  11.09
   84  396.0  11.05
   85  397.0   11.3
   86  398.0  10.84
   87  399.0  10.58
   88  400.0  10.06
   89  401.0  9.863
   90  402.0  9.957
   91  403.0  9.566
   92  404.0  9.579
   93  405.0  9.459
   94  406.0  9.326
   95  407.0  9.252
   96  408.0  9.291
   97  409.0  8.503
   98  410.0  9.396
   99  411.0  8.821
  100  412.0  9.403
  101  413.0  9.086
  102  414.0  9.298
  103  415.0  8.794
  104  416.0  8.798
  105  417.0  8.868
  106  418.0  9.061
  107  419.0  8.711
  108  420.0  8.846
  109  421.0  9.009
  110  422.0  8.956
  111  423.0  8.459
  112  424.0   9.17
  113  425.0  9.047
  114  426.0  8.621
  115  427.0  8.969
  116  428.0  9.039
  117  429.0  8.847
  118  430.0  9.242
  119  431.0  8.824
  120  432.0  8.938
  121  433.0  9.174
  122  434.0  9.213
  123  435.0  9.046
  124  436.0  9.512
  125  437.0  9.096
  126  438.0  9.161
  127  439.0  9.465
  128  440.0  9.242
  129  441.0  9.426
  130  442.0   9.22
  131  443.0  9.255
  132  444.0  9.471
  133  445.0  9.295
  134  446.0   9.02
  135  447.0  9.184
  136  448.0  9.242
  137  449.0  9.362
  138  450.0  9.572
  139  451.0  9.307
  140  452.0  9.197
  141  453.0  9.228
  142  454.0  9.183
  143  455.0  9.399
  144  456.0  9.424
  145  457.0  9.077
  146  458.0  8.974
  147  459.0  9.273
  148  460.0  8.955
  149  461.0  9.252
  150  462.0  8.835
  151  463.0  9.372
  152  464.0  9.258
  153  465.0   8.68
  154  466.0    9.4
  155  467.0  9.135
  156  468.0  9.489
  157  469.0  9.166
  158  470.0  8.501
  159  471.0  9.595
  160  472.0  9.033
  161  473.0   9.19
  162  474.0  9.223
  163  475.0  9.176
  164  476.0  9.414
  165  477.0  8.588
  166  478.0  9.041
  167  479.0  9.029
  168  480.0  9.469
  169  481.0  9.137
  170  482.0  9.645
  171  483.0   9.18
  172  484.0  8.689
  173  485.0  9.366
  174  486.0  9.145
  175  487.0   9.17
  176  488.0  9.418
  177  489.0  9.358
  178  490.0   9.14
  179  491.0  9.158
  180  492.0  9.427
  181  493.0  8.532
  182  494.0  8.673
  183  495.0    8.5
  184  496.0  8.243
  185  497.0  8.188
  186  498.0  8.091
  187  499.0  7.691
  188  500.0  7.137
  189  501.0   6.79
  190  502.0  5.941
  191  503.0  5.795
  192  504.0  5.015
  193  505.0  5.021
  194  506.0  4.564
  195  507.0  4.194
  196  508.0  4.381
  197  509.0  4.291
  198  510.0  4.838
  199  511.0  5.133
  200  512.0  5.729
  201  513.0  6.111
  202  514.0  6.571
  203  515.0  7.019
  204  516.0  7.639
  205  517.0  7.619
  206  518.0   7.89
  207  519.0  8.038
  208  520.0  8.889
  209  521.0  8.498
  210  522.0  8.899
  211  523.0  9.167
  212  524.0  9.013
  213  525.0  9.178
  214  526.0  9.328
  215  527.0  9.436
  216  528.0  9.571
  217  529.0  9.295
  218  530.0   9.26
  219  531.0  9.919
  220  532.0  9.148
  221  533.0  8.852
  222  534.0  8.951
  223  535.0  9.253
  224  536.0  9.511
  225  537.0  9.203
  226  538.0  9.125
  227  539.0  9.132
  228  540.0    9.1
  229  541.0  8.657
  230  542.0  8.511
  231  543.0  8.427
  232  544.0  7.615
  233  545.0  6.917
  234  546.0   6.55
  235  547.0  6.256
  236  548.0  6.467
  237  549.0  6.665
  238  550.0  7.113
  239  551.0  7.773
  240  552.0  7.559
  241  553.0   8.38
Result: 0.9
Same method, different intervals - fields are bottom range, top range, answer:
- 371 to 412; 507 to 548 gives 0.79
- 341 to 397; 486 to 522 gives 0.75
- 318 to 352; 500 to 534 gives 0.83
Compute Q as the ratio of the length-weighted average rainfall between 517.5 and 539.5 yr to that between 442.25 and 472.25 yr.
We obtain 0.99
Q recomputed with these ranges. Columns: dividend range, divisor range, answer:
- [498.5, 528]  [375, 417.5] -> 0.69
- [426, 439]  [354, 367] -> 1.02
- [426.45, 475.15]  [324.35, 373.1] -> 1.03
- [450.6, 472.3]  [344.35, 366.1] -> 1.02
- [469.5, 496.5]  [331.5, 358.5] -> 1.03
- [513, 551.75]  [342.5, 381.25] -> 0.93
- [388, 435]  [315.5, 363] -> 1.08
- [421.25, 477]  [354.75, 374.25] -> 1.03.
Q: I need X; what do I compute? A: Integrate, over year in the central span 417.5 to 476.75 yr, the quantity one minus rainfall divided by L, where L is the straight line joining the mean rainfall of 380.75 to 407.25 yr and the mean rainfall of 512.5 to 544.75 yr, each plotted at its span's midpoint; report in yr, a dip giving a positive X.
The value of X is 4.00 yr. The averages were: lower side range 10.6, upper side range 8.64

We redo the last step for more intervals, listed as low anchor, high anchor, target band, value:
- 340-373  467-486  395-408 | -1.56 yr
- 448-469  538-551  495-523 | 5.48 yr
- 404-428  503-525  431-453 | -2.27 yr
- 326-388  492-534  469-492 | -3.87 yr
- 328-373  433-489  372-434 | -4.62 yr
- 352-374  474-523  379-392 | -2.99 yr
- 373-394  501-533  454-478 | -1.96 yr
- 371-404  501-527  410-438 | 0.87 yr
